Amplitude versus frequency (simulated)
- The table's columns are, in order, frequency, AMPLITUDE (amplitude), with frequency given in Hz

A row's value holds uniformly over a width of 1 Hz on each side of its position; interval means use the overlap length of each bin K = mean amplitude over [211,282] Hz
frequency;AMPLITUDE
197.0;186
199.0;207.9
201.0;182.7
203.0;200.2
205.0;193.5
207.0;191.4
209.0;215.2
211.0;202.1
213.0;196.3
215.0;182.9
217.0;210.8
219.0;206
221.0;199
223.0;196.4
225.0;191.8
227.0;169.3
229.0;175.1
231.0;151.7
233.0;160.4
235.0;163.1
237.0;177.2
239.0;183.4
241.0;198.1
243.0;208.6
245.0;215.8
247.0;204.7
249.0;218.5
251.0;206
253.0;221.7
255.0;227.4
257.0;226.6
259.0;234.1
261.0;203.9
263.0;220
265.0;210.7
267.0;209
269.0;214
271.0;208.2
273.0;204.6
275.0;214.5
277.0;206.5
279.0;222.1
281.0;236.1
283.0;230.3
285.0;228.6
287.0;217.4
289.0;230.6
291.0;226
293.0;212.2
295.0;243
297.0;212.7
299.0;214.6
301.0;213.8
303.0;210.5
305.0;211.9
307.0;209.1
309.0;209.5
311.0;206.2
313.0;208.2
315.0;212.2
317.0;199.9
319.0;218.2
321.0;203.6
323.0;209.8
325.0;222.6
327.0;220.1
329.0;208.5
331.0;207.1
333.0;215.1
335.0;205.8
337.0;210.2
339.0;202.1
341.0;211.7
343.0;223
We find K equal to 202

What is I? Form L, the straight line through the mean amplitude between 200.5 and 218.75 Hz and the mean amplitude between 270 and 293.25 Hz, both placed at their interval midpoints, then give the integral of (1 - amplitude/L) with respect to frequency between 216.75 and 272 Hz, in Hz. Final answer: 2.3 Hz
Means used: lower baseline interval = 198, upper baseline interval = 220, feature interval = 200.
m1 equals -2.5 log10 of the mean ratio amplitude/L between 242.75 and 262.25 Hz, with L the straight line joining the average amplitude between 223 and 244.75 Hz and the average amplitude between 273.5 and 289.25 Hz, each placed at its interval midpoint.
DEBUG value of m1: -0.11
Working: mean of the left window 180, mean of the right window 222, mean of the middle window 217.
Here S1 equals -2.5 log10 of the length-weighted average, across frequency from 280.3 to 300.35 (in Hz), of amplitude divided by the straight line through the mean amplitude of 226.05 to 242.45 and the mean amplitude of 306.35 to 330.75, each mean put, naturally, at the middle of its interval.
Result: -0.14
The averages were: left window 173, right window 211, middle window 225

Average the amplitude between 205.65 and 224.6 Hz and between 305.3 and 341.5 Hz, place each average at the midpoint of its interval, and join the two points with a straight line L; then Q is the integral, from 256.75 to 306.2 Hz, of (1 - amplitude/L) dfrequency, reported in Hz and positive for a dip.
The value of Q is -3.0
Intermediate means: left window 200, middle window 218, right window 210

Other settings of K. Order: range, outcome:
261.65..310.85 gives 217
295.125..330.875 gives 212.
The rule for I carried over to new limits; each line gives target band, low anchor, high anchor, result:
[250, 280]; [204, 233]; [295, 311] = -1.82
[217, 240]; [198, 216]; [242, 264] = 2.82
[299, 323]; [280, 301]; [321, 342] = 0.90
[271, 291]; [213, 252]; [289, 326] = -1.46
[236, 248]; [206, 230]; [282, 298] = 0.41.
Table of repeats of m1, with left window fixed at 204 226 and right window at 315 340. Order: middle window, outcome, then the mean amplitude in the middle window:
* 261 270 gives -0.04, 212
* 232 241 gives 0.16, 174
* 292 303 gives -0.06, 218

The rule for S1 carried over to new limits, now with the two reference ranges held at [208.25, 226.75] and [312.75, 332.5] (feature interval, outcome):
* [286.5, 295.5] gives -0.09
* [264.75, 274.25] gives -0.02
